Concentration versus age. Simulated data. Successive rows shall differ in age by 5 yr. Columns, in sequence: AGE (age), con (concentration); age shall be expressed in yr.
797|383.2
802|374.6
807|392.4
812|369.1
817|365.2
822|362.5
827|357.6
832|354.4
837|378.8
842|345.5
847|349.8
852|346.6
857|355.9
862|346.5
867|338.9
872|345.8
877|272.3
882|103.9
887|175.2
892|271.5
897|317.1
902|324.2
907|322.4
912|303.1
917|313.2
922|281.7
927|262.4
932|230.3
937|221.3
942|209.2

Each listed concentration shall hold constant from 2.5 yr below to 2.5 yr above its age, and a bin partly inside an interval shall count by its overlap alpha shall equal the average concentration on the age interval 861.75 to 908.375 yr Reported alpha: 278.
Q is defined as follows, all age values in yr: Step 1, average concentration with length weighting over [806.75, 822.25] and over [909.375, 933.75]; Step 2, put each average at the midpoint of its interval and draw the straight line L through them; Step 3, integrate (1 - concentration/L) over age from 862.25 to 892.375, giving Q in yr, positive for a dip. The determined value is 5.9 yr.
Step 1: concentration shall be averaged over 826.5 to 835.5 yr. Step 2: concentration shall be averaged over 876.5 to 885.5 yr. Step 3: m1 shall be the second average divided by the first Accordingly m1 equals 0.5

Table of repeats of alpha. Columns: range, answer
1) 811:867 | 356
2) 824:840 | 363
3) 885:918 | 290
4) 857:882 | 307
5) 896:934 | 294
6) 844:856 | 349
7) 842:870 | 347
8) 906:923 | 306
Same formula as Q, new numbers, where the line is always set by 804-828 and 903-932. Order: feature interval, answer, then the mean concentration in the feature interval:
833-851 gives -0.3 yr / 357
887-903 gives 1.4 yr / 282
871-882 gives 2.3 yr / 257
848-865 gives -0.5 yr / 349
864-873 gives -0.3 yr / 342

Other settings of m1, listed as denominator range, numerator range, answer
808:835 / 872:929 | 0.75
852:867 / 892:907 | 0.90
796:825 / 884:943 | 0.72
